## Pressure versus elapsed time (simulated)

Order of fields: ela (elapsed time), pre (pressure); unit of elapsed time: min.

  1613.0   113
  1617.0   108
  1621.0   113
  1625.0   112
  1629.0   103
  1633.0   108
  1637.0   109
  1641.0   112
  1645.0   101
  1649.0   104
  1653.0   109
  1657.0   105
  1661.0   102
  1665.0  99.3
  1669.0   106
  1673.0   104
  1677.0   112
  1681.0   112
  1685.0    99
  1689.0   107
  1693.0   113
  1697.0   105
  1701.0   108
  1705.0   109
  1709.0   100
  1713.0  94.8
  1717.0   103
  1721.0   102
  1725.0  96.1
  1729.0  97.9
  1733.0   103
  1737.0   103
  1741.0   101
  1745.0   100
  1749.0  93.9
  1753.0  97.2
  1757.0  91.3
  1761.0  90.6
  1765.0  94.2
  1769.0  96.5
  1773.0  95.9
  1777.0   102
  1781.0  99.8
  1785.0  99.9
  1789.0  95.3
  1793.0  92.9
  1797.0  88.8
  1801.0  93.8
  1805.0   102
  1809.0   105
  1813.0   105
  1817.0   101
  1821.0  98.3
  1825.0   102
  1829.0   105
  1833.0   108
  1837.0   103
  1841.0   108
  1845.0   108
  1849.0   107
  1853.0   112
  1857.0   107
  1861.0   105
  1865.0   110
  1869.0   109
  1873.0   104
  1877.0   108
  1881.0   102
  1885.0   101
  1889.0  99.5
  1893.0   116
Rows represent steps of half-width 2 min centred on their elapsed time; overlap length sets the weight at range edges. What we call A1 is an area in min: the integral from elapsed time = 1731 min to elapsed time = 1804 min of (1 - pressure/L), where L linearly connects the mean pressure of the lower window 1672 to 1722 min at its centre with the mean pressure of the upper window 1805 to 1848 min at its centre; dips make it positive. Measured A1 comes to 5.6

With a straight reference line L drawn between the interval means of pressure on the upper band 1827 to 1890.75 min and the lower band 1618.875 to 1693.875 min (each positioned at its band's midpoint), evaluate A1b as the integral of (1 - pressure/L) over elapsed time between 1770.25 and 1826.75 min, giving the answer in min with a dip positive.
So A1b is 4.05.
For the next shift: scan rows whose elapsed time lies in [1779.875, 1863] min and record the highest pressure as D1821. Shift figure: 112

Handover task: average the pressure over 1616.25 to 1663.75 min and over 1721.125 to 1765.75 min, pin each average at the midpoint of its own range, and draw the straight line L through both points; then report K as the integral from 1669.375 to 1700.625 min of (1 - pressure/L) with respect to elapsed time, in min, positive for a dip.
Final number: -1.39 min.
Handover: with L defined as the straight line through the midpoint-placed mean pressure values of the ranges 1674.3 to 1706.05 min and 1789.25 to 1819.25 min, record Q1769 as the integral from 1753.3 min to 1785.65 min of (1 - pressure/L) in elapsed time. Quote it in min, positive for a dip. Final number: 1.59 min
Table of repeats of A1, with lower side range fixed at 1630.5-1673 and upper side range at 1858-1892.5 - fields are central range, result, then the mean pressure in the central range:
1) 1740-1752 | 0.8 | 98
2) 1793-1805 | 1.4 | 93.4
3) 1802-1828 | 0.8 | 102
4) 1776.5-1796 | 1.5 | 97.2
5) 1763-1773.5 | 1.0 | 95.5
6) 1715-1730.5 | 0.8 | 99.8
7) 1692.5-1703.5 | -0.3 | 108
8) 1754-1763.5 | 1.2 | 91.8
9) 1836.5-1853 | -0.3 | 107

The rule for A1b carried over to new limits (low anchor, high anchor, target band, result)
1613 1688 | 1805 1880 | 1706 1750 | 2.67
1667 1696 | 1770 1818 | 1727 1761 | 1.49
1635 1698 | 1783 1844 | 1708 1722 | 0.61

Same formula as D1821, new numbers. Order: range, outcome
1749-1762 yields 97.2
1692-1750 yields 113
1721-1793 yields 103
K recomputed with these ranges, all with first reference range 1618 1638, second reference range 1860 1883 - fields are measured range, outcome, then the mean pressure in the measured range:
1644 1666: 1.0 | 104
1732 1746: 0.8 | 102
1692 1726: 1.5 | 103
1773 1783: 0.7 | 99.9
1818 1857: 0.4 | 106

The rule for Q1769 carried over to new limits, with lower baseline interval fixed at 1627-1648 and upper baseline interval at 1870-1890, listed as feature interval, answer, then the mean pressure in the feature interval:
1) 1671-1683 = -0.4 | 109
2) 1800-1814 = 0.3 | 102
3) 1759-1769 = 1.1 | 93.2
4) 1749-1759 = 1.0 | 94.2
